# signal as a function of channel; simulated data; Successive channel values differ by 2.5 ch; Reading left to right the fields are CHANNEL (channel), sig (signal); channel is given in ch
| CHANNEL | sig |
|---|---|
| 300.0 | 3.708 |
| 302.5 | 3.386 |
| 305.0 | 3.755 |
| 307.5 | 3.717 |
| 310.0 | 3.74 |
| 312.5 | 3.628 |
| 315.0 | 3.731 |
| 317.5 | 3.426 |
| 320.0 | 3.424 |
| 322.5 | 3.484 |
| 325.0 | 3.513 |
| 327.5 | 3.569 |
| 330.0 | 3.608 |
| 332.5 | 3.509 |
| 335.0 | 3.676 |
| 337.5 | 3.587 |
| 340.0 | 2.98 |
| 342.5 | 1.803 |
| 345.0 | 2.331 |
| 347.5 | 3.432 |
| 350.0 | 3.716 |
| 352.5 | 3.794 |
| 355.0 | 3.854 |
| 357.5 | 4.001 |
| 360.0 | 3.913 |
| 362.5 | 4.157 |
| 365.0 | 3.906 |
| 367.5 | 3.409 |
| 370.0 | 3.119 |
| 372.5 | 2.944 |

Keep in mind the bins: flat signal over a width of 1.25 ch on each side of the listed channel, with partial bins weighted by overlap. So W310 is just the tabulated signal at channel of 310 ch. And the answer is 3.74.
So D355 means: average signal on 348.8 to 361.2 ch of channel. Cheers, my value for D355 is 3.86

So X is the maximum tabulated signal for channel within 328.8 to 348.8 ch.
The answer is 3.676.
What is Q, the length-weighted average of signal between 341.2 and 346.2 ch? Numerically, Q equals 2.07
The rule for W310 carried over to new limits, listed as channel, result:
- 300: 3.708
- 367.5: 3.409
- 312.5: 3.628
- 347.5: 3.432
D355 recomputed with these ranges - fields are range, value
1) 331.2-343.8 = 3.11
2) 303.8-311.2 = 3.74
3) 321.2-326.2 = 3.5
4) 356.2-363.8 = 4.02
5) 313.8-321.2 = 3.53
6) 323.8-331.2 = 3.56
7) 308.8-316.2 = 3.7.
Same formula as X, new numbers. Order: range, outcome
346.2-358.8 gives 4.001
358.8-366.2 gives 4.157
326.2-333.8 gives 3.608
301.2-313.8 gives 3.755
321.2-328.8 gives 3.569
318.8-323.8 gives 3.484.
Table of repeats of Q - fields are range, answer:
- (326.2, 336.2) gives 3.59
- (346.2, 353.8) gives 3.64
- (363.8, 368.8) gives 3.65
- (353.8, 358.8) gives 3.93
